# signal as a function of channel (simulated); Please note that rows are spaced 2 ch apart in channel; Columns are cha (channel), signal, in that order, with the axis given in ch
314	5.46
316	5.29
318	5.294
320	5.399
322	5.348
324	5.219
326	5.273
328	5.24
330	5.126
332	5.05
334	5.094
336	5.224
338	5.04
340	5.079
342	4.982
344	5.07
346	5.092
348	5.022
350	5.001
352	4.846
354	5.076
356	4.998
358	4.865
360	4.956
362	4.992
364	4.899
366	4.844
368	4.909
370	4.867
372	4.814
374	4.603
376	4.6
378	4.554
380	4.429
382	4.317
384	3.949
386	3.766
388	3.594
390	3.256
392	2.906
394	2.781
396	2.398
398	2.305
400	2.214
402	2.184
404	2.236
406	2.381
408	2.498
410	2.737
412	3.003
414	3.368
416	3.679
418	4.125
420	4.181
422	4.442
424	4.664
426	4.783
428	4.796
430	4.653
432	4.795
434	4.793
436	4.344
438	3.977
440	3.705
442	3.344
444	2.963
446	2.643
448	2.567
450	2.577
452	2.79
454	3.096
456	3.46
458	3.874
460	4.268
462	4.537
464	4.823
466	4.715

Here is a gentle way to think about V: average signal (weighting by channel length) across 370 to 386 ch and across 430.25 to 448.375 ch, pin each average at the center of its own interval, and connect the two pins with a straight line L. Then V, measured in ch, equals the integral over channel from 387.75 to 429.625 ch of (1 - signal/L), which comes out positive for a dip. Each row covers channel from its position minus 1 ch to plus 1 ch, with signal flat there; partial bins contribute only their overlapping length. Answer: 8.1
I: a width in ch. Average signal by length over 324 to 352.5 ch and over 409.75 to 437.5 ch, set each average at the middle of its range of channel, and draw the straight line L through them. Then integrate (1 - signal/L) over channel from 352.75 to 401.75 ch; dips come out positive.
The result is 6.4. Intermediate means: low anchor 5.09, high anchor 4.2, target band 4.09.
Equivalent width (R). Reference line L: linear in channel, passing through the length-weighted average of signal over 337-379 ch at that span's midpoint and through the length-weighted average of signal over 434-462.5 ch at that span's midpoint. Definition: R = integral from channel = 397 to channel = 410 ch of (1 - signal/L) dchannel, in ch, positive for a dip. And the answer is 5.7 ch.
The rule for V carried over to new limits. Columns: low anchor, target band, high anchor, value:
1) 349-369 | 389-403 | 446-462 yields 5.6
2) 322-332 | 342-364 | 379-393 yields -2.1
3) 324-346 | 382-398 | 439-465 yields 4.0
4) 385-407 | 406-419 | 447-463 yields -1.1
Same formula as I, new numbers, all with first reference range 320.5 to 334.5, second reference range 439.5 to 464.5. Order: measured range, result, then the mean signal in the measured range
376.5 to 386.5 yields 0.4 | 4.24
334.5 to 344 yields -0.1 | 5.08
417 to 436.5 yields -4.2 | 4.56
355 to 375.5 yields -0.9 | 4.87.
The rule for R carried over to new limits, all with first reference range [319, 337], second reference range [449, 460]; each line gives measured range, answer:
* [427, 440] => -3.3 ch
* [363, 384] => -0.6 ch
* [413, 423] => -0.4 ch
